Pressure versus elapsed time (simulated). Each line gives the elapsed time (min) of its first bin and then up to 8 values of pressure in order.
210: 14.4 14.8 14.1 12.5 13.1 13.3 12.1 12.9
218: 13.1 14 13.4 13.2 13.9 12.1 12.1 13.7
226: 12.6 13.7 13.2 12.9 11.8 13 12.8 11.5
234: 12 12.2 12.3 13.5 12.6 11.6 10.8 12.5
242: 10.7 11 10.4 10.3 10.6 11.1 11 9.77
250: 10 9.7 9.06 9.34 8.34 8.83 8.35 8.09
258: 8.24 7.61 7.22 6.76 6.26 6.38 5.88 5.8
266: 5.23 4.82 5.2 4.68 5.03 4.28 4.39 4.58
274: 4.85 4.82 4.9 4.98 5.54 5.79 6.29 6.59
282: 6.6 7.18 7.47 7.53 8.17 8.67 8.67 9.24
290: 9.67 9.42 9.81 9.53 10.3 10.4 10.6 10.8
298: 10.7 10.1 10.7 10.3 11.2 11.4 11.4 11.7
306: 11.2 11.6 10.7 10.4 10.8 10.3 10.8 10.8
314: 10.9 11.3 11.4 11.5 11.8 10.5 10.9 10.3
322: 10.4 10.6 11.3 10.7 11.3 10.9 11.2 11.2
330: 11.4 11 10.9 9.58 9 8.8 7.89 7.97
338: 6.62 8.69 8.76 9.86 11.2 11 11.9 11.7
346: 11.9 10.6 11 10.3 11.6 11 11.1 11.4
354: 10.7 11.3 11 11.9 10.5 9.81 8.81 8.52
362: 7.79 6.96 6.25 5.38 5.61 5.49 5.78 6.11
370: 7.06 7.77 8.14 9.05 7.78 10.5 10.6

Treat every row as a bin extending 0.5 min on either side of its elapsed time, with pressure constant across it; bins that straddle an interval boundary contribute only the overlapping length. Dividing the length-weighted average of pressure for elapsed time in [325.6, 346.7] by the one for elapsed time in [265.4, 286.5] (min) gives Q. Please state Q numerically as 1.79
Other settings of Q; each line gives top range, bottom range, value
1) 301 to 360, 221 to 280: 1.16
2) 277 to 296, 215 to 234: 0.63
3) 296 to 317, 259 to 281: 1.99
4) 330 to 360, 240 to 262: 1.09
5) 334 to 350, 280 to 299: 1.11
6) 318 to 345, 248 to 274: 1.46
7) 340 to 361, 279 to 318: 1.10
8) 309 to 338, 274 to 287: 1.65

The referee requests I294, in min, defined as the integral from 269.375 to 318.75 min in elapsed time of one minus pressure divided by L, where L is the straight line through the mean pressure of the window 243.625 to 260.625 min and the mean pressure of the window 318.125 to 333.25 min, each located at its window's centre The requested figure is 6.4 min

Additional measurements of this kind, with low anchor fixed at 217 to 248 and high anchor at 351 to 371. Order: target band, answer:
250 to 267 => 5.9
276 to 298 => 5.0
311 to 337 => -2.6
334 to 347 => -0.8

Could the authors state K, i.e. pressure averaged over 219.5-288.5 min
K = 9.05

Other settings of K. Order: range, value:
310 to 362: 10.5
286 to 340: 10.3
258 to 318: 8.35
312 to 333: 11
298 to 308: 11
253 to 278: 6.12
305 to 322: 11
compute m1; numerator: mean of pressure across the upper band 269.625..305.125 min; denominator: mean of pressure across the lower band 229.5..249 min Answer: 0.70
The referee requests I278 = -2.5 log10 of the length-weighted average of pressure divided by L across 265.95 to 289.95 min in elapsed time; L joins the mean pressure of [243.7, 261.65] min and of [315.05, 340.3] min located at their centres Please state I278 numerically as 0.474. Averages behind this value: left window 9.11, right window 10.2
